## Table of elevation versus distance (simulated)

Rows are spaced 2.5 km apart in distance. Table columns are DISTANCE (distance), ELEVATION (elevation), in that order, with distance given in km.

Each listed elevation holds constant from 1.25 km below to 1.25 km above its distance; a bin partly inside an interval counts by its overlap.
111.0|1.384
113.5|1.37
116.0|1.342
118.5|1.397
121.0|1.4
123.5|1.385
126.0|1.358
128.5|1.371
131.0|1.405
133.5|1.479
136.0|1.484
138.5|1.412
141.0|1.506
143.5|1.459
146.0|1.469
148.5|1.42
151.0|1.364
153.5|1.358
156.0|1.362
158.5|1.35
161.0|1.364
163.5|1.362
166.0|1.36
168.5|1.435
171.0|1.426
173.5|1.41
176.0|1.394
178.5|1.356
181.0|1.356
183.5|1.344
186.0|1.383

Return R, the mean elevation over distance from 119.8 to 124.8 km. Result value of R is 1.39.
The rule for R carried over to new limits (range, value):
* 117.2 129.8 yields 1.38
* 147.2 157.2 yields 1.38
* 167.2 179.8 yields 1.4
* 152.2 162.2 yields 1.36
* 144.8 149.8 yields 1.44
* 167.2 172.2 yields 1.43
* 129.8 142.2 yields 1.46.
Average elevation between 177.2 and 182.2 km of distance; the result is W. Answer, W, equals 1.36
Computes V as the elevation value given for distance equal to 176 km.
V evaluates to 1.394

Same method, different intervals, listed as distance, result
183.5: 1.344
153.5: 1.358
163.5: 1.362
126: 1.358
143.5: 1.459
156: 1.362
